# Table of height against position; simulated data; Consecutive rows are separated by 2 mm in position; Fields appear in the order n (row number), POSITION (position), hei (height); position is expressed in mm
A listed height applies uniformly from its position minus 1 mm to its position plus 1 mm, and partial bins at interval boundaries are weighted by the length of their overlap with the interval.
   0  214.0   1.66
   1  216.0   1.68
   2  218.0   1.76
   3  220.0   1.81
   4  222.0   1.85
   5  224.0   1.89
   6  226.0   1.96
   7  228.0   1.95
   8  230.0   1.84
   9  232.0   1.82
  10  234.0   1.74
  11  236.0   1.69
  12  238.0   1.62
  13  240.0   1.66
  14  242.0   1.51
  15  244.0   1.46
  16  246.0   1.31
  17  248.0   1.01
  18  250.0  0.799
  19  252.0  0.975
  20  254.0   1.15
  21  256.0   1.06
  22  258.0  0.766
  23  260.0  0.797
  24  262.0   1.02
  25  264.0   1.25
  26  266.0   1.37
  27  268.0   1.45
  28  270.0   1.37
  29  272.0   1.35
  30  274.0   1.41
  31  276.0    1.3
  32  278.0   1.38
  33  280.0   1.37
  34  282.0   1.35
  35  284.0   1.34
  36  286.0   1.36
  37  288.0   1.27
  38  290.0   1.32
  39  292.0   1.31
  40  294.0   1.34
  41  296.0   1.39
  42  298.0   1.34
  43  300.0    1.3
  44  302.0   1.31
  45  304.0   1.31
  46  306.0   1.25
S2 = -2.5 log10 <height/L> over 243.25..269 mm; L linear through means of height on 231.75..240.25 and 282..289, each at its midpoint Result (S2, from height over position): 0.36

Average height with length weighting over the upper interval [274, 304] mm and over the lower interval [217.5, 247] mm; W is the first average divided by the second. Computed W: 0.77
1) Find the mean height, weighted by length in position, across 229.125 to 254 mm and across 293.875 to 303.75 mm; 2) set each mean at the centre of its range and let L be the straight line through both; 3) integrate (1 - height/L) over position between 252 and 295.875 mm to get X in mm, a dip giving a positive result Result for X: 4.0 mm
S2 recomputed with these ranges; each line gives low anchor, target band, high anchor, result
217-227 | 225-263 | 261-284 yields 0.20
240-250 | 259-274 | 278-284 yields 0.08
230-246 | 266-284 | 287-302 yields 0.05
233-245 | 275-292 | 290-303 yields 0.05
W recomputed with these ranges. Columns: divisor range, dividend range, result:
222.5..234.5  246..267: 0.55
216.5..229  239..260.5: 0.61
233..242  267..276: 0.83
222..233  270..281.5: 0.72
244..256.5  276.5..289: 1.24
